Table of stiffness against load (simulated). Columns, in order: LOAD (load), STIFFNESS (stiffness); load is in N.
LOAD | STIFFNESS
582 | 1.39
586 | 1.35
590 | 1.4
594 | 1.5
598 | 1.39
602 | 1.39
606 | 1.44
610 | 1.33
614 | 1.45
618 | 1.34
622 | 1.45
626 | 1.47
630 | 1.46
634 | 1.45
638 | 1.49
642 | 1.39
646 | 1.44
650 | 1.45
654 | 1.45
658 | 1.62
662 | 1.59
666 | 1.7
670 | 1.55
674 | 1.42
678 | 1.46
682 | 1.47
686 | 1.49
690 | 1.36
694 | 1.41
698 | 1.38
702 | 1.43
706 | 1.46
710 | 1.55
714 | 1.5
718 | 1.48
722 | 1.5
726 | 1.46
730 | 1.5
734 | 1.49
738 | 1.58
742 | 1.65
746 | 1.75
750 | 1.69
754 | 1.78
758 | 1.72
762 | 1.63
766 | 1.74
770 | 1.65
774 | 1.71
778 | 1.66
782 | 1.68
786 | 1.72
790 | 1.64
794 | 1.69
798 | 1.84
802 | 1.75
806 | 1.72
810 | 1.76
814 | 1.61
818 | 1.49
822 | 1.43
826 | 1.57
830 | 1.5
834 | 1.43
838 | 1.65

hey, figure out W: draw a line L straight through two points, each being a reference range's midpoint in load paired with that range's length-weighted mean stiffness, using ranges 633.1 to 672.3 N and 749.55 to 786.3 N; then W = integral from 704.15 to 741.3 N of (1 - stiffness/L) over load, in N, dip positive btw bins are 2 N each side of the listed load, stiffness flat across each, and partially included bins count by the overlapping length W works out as 2.7 N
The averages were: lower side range 1.51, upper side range 1.7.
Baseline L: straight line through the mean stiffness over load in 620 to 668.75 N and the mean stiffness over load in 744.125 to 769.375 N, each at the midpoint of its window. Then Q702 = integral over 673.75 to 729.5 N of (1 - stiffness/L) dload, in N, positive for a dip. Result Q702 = 5.2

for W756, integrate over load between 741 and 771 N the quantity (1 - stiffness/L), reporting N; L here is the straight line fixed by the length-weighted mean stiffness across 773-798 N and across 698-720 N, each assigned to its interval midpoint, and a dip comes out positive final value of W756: -1.78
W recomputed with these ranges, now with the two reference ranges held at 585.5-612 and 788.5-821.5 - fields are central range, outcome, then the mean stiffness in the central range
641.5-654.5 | 0.3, 1.44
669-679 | 0.2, 1.47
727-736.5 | 0.5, 1.5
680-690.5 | 0.5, 1.45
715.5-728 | 0.7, 1.48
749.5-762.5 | -0.8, 1.72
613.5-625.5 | 0.1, 1.42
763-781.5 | -0.6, 1.69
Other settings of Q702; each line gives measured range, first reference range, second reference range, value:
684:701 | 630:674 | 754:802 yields 1.7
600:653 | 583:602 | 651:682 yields 1.4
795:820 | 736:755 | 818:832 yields -2.5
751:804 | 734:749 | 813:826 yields -4.3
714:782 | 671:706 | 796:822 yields -3.0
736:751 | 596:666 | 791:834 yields -1.0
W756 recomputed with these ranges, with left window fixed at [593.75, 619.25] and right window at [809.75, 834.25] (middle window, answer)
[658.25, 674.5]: -1.65 N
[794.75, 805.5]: -1.78 N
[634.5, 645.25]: -0.15 N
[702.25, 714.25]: -0.24 N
